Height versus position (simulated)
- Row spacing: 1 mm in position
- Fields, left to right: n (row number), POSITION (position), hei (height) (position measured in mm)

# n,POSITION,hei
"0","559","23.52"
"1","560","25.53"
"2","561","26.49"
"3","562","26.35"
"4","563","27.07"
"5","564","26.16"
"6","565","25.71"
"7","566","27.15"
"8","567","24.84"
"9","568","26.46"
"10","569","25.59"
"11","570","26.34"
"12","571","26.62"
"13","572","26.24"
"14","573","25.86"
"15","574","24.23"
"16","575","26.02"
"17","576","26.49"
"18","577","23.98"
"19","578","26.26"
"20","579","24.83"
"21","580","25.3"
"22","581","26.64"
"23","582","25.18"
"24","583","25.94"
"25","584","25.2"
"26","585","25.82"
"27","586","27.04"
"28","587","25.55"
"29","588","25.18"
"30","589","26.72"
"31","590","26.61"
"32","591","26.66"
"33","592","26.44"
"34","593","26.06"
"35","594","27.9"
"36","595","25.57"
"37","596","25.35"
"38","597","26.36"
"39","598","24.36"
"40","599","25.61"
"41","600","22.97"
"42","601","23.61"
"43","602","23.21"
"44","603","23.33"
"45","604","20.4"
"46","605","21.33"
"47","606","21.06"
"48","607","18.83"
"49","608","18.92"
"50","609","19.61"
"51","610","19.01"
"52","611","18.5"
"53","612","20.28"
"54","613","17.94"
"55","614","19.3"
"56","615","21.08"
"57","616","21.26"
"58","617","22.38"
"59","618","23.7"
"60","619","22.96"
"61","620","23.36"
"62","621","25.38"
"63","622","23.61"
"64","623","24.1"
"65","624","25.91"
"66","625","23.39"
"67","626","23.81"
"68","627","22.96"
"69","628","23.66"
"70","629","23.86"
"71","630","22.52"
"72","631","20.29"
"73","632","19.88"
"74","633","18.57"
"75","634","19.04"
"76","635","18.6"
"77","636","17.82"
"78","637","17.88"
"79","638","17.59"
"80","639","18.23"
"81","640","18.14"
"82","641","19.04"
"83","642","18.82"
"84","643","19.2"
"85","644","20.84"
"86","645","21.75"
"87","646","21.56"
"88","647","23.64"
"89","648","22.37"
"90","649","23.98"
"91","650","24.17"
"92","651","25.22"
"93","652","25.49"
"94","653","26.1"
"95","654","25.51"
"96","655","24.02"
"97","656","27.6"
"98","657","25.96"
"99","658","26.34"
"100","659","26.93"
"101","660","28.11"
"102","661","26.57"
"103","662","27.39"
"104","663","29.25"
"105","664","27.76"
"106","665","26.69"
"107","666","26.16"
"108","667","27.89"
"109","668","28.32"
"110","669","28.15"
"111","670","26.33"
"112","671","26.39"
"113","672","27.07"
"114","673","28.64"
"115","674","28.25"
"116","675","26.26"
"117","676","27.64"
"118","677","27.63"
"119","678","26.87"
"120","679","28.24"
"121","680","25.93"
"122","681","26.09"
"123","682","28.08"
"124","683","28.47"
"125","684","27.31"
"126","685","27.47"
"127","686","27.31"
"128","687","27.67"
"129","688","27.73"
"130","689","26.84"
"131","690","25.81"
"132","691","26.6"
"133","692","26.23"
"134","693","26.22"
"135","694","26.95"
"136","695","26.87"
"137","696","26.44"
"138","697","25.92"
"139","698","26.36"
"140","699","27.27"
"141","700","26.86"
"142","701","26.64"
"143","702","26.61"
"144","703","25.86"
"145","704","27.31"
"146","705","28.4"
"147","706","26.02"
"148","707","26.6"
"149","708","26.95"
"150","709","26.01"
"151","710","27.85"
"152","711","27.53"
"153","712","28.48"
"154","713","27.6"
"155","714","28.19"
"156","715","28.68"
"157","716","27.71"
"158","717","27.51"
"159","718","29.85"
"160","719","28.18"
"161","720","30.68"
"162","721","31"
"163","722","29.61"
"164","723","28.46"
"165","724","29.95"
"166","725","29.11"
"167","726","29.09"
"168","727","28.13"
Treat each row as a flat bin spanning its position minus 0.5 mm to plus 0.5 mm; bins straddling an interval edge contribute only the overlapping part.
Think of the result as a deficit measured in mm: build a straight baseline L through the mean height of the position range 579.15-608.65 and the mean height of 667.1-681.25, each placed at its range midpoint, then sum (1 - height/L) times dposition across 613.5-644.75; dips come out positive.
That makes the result 5.5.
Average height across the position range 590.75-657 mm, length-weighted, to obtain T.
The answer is 22.3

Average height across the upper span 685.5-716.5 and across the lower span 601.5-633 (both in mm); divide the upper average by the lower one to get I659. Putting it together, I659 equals 1.2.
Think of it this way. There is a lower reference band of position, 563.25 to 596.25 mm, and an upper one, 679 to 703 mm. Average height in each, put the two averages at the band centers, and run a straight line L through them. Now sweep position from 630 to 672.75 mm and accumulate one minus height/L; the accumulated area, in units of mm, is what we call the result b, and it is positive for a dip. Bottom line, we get 4.7 mm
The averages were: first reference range 26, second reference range 26.9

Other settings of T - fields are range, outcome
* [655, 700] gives 27.1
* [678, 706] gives 26.9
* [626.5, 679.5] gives 24.1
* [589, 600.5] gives 25.8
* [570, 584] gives 25.7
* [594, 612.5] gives 22.3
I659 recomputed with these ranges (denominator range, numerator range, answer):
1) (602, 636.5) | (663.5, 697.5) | 1.27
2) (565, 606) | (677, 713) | 1.07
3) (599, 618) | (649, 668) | 1.27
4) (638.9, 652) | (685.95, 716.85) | 1.25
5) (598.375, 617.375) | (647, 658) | 1.19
